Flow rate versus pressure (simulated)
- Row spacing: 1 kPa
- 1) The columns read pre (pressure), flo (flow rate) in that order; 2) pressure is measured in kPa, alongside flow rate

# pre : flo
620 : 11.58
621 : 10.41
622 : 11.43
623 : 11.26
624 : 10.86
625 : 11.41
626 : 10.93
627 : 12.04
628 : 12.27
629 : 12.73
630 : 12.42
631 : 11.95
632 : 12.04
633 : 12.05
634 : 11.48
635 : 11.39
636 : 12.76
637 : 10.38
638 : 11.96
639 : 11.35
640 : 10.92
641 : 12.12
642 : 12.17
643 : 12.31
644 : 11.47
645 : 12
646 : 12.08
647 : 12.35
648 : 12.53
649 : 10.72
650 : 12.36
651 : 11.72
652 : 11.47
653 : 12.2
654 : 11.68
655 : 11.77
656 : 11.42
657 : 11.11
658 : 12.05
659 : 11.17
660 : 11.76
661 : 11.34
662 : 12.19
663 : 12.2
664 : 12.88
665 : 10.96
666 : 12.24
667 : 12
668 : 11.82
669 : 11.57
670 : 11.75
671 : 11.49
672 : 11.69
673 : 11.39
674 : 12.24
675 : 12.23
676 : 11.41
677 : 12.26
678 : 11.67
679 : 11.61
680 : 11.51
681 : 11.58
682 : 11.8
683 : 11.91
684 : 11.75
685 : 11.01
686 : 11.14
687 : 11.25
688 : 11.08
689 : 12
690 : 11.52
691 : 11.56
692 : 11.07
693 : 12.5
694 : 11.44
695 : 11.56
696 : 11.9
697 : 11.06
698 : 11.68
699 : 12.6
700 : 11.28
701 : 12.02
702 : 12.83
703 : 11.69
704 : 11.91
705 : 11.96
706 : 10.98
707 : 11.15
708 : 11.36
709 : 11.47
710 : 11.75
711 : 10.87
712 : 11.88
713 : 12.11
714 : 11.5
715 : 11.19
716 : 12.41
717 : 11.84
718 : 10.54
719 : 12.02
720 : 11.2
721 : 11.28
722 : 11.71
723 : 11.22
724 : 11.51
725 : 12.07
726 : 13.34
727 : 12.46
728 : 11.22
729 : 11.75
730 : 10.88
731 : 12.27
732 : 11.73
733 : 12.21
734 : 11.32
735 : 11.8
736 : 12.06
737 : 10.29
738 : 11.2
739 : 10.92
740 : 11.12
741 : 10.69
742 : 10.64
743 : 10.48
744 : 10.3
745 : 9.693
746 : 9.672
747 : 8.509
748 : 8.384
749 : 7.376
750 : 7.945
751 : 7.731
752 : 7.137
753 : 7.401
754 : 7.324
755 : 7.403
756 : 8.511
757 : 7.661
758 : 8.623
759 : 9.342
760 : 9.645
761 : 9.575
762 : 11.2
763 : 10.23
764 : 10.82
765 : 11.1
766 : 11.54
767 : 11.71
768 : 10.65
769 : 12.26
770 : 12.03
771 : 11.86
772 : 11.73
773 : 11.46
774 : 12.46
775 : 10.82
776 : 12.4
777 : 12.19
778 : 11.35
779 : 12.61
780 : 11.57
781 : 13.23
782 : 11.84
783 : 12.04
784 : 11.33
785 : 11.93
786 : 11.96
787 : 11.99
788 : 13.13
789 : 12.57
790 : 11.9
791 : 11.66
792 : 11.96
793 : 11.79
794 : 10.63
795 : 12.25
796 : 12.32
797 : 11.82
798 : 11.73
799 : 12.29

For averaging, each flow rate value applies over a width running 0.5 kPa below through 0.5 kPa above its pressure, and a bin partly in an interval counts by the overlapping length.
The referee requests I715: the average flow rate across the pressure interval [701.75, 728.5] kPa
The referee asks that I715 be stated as 11.7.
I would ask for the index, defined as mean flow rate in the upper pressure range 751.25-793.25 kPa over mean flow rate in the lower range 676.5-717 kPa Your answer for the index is 0.9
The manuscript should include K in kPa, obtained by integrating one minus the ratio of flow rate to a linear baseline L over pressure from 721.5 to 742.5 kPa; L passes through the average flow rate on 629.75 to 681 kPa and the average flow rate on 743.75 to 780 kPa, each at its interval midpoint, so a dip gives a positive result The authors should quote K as -2.0 kPa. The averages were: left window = 11.8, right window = 10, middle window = 11.5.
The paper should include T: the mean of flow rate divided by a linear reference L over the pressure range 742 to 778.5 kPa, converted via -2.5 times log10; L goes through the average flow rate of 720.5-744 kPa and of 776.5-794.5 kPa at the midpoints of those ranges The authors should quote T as 0.18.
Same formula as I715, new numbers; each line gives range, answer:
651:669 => 11.8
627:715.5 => 11.7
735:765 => 9.44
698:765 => 10.7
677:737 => 11.7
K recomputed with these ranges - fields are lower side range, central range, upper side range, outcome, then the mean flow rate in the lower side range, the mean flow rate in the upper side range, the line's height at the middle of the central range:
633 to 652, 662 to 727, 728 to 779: -3.42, 11.8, 10.4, 11.1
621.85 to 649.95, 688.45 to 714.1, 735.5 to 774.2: -2.17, 11.8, 9.95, 10.8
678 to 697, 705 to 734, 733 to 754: -3.14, 11.6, 9.73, 10.5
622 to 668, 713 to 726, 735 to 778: -1.16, 11.8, 10.1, 10.7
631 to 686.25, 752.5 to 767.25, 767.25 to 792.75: 3.08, 11.8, 12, 11.9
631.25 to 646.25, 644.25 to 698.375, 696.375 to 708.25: 0.12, 11.8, 11.7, 11.7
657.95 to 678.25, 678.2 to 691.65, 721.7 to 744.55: 0.24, 11.8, 11.4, 11.7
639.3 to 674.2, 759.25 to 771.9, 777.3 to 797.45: 0.98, 11.8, 12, 12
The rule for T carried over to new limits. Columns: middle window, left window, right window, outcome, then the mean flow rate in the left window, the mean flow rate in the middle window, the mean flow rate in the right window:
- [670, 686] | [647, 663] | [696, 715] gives 0.002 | 11.7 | 11.7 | 11.7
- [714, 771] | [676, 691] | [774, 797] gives 0.127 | 11.6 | 10.5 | 12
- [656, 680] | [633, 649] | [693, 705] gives 0.004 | 11.8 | 11.8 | 11.8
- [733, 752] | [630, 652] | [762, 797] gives 0.181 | 11.8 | 9.99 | 11.8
